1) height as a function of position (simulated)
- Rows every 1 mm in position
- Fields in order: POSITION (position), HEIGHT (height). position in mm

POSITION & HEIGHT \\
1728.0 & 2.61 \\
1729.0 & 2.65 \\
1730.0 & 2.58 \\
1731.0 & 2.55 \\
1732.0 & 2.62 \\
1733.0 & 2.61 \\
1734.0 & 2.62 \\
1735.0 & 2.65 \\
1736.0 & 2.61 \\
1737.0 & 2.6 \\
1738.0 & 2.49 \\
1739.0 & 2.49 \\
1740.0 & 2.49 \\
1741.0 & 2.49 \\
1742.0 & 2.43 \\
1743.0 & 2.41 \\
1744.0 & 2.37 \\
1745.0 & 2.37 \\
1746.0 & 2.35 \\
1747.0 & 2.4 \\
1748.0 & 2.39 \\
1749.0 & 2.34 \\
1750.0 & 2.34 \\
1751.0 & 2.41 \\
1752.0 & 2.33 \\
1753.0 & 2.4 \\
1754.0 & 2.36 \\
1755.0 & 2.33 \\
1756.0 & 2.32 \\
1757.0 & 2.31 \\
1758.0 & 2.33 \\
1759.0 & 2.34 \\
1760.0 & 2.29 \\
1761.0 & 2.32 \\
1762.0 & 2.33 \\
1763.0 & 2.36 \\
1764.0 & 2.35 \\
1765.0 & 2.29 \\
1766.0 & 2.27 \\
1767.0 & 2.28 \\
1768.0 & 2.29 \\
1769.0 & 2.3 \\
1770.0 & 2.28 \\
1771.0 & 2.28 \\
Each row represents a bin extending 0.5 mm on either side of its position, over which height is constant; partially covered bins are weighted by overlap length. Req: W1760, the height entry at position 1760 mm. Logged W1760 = 2.29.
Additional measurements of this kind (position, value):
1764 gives 2.35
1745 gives 2.37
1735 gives 2.65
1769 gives 2.3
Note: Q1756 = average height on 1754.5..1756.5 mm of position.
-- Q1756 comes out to 2.33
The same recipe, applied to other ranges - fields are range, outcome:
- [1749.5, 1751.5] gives 2.38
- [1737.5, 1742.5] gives 2.48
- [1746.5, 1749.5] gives 2.38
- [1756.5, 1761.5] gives 2.32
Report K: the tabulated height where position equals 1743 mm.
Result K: 2.41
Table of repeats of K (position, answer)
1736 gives 2.61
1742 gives 2.43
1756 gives 2.32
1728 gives 2.61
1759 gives 2.34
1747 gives 2.4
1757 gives 2.31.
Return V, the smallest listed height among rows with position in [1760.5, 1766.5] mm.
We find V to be 2.27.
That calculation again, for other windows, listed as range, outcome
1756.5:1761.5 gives 2.29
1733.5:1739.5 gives 2.49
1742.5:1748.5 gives 2.35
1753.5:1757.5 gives 2.31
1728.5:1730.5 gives 2.58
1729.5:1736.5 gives 2.55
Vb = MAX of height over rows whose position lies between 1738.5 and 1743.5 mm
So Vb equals 2.49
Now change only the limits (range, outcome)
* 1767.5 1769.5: 2.3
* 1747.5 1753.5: 2.41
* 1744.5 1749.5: 2.4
